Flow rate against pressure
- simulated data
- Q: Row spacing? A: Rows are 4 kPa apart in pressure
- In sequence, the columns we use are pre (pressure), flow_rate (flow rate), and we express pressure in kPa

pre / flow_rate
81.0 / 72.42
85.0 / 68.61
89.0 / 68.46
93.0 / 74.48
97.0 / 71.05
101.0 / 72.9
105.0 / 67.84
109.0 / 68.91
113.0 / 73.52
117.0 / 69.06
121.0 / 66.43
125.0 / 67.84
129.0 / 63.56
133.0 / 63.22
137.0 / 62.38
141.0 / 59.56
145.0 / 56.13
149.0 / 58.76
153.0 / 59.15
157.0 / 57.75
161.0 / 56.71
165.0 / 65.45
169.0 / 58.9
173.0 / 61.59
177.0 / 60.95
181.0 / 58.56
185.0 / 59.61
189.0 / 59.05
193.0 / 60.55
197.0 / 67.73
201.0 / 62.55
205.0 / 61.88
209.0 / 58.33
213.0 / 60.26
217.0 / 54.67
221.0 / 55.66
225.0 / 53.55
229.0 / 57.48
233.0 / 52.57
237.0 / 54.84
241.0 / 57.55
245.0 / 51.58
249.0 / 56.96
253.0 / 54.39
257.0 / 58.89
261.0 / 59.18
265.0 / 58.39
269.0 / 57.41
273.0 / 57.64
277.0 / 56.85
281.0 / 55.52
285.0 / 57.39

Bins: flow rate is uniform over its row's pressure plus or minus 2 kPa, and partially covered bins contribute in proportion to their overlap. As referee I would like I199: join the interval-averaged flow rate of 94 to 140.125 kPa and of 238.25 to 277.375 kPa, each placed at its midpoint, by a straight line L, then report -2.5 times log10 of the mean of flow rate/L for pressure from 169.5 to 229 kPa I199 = 0.034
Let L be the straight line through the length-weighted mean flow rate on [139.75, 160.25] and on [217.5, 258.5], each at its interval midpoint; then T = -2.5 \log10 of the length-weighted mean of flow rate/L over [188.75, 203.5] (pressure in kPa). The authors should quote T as -0.11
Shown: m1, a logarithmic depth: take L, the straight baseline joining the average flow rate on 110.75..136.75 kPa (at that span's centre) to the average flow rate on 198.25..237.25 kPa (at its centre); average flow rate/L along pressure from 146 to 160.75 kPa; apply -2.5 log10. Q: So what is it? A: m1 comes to 0.103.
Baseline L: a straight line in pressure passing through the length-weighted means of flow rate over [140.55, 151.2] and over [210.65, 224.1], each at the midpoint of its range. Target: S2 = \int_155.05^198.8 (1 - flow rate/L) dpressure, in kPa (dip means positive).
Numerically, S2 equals -2.5 kPa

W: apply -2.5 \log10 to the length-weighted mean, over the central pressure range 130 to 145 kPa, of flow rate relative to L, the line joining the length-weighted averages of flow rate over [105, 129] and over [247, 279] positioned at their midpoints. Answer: 0.10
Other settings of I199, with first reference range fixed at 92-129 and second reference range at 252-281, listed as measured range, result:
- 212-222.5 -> 0.088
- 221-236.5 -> 0.109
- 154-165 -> 0.122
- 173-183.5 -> 0.076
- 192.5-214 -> 0.007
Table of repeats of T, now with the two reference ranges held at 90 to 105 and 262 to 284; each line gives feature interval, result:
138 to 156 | 0.16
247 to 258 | 0.05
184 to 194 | 0.08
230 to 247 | 0.11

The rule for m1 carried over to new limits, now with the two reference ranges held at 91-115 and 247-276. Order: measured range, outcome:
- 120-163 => 0.121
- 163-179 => 0.064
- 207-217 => 0.063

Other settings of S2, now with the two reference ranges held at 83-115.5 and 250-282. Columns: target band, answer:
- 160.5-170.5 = 0.7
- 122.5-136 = 0.7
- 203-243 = 2.7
